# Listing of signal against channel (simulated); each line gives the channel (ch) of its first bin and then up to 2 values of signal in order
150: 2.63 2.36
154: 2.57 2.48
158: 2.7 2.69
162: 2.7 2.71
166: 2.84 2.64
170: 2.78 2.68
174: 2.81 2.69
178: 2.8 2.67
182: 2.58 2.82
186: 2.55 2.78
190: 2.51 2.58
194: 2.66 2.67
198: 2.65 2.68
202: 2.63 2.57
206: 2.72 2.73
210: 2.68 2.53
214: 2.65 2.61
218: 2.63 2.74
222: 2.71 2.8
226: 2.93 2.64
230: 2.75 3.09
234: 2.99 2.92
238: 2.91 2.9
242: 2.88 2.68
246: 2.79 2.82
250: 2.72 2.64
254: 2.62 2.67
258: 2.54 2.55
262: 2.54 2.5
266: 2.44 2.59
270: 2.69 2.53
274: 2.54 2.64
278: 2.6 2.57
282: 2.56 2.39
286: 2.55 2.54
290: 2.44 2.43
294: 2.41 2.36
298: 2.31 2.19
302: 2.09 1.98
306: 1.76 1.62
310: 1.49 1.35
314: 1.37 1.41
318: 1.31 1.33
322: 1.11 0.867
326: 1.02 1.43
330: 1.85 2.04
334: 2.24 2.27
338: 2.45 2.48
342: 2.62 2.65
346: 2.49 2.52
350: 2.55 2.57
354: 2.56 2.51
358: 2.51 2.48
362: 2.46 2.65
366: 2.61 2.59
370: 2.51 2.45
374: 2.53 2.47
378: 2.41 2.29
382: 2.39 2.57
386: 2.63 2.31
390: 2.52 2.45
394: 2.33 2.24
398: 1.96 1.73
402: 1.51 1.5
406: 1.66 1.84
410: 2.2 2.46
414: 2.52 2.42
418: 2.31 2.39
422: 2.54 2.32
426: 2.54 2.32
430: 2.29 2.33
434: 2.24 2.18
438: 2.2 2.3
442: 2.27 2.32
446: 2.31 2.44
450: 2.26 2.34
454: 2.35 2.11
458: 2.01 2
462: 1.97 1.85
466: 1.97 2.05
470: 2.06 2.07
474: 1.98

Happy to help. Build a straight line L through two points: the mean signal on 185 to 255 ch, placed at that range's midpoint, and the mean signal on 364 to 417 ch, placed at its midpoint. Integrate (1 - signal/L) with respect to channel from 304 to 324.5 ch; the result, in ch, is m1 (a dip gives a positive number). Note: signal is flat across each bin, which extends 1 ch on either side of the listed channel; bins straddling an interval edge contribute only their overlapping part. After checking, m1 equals 8.9 ch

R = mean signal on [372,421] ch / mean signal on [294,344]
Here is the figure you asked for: 1.23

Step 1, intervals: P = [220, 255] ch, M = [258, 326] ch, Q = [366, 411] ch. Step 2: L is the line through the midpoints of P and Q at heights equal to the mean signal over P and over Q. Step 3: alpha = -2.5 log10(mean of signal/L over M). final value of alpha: 0.23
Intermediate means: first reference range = 2.81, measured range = 2.11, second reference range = 2.24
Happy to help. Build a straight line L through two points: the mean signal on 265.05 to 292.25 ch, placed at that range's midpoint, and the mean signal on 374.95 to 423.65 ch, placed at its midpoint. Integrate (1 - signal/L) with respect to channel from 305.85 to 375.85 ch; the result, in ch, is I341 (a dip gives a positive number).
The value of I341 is 8.5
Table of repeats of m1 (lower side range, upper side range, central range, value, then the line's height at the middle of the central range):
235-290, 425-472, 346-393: -2.3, 2.39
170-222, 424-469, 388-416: 2.5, 2.29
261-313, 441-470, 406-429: -1.4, 2.19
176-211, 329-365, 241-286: -0.9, 2.56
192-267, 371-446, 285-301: 0.9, 2.55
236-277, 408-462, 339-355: -0.5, 2.48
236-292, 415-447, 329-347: 1.1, 2.49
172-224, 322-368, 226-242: -2.0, 2.57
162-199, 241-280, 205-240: -1.5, 2.66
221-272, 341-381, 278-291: 0.7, 2.66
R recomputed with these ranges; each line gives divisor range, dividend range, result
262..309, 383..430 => 0.94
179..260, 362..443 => 0.85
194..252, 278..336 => 0.70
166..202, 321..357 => 0.79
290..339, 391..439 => 1.22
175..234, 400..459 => 0.82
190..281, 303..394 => 0.80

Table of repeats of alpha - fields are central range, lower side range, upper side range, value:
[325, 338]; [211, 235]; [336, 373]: 0.35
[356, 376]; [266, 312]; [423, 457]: -0.10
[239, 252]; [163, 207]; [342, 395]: -0.07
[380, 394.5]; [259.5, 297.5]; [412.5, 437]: -0.02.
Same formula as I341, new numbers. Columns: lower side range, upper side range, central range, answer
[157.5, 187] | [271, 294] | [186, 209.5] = 0.2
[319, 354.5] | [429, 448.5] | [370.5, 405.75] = -1.3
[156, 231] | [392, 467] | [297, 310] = 2.6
